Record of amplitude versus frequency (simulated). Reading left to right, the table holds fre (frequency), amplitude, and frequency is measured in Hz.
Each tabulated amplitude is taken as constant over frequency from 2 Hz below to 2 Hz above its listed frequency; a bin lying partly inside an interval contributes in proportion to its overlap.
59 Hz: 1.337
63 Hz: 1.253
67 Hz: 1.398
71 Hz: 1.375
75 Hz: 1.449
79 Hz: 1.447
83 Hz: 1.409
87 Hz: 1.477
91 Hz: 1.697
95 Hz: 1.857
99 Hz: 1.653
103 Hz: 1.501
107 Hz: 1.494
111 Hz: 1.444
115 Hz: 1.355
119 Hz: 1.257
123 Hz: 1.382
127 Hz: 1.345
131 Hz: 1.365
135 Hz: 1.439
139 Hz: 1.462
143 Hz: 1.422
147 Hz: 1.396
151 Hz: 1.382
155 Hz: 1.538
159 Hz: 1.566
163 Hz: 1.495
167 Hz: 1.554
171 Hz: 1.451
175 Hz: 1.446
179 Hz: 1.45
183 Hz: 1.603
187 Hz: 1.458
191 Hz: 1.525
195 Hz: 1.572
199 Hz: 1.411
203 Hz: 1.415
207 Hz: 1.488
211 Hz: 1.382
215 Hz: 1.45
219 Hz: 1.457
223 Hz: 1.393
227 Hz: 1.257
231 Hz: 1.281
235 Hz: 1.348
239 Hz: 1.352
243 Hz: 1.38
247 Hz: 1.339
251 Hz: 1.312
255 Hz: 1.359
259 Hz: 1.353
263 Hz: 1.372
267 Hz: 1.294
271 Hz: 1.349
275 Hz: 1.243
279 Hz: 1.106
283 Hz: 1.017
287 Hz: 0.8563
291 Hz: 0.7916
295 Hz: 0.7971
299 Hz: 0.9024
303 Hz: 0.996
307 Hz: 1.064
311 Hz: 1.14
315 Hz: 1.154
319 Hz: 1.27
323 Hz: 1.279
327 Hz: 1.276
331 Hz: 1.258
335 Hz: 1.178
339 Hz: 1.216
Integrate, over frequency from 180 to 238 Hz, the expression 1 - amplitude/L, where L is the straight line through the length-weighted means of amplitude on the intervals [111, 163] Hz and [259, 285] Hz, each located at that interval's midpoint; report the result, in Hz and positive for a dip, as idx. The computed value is -4.8 Hz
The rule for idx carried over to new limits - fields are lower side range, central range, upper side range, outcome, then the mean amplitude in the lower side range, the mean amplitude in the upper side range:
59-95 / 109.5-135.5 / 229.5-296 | 0.6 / 1.46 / 1.21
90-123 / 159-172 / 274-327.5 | -1.3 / 1.52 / 1.05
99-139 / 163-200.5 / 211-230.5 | -2.8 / 1.41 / 1.38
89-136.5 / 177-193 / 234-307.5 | -2.0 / 1.48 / 1.17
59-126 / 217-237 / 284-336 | -2.1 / 1.46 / 1.07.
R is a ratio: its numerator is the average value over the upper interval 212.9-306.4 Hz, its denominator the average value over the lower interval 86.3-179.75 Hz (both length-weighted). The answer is 0.82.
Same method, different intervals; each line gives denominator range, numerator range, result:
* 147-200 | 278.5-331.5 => 0.71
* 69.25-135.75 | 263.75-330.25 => 0.75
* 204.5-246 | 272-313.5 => 0.73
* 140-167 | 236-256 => 0.92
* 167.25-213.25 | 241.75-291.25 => 0.83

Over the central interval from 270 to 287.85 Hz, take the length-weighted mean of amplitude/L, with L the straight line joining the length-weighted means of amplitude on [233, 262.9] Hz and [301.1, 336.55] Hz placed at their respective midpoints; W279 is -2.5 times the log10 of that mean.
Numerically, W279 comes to 0.145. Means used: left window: 1.35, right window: 1.18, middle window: 1.12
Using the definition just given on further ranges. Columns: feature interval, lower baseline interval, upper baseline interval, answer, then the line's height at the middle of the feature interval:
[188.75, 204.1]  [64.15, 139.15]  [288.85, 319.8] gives -0.19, 1.25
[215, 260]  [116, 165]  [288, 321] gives -0.15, 1.18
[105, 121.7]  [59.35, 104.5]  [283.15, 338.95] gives 0.04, 1.44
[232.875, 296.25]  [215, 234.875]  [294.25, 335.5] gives 0.05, 1.26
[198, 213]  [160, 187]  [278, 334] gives -0.02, 1.39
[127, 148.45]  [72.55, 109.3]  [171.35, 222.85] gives 0.08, 1.51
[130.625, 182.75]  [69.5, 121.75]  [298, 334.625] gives -0.05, 1.4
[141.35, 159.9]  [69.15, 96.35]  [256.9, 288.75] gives -0.04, 1.41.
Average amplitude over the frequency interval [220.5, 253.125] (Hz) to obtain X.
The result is 1.33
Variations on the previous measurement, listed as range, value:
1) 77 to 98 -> 1.58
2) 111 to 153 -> 1.38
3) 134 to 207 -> 1.48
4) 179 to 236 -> 1.43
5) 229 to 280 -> 1.32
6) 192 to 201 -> 1.5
